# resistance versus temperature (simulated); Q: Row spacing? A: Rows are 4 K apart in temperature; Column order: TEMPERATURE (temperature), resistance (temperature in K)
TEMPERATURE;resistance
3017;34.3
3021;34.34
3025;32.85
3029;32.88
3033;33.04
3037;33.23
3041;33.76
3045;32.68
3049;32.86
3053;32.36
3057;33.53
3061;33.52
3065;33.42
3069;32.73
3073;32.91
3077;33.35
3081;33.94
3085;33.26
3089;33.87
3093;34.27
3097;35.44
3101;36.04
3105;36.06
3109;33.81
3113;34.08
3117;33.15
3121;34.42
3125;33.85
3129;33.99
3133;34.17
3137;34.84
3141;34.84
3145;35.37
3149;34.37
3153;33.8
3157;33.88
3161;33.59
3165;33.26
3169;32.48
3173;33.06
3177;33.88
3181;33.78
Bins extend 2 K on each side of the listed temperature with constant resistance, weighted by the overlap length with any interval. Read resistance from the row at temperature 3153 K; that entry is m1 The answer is 33.8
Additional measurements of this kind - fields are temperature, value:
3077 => 33.35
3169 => 32.48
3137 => 34.84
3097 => 35.44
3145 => 35.37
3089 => 33.87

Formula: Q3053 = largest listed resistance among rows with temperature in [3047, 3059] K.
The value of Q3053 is 33.53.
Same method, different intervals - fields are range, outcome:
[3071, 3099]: 35.44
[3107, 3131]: 34.42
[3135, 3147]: 35.37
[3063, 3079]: 33.42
